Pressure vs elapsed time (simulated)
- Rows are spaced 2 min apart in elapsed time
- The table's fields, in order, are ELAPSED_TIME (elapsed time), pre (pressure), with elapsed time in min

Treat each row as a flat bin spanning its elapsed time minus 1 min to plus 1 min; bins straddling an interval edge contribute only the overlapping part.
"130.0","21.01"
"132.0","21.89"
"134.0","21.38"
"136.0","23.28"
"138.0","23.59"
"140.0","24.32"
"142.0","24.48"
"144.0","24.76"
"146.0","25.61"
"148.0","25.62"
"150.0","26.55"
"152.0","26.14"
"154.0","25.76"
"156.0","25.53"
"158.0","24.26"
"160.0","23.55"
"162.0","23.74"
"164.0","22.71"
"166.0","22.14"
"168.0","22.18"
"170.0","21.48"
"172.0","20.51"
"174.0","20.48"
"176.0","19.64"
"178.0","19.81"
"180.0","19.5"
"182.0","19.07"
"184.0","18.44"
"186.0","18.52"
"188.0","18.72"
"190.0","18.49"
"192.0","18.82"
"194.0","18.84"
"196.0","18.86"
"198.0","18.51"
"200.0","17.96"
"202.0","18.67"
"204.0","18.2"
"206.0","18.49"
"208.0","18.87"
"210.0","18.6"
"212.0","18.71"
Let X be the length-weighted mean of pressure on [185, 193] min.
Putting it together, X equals 18.6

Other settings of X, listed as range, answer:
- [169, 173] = 21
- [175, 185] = 19.3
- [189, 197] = 18.8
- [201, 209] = 18.6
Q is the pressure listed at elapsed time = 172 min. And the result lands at 20.51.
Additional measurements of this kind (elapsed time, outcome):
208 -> 18.87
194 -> 18.84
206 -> 18.49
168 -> 22.18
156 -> 25.53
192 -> 18.82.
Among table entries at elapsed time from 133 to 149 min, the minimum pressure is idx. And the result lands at 21.38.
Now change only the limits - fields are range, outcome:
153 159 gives 24.26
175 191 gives 18.44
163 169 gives 22.14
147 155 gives 25.62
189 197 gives 18.49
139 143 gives 24.32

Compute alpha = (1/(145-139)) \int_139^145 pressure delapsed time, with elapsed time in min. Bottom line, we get 24.5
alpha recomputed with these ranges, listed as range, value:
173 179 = 20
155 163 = 24.3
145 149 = 25.6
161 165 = 23.2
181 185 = 18.8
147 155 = 26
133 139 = 22.8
